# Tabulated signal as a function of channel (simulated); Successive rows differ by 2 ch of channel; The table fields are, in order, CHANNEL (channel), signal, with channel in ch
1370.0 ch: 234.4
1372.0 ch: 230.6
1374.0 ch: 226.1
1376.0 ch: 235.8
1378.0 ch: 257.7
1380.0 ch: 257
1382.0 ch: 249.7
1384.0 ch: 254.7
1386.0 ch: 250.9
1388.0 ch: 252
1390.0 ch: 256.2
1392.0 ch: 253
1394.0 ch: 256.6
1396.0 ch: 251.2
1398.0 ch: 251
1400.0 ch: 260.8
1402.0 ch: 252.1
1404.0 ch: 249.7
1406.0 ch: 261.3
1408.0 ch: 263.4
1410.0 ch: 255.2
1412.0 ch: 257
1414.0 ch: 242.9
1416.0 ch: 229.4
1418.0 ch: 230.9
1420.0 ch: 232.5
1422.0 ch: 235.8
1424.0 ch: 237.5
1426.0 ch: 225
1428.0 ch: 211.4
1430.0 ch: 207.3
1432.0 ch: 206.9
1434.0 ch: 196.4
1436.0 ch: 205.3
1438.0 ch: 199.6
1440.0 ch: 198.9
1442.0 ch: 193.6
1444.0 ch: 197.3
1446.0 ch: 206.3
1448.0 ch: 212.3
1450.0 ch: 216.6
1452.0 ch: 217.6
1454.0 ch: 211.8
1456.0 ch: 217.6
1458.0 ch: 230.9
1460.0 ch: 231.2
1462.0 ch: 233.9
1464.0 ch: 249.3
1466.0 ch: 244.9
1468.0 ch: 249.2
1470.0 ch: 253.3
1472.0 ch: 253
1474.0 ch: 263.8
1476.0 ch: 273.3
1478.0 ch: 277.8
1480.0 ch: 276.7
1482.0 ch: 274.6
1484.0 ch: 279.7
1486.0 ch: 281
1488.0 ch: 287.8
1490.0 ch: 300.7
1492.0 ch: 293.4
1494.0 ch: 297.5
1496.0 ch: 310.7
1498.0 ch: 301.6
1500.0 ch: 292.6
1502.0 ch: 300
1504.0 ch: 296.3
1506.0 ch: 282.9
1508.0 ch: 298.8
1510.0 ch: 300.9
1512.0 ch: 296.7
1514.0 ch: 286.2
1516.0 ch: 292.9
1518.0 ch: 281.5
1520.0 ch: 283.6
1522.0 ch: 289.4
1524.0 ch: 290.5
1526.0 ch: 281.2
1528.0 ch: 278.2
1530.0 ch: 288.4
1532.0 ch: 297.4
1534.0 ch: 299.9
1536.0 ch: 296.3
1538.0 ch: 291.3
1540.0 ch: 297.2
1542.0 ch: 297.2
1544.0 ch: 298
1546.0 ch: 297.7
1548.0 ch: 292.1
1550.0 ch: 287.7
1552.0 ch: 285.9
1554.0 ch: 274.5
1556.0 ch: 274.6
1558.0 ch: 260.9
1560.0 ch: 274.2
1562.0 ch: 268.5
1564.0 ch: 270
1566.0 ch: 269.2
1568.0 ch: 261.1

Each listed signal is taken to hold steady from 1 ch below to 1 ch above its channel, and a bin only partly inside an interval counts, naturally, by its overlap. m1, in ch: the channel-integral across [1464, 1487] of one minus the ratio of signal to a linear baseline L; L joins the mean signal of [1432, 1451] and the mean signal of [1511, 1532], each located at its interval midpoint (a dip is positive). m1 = -2.5 ch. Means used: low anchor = 203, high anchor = 287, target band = 265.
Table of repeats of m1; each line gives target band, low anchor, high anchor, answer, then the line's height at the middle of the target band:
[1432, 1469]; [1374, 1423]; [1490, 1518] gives 7.5 ch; 272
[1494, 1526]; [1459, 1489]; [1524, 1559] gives -2.0 ch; 276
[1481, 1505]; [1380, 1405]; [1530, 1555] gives -1.1 ch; 280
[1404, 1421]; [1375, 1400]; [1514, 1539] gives 0.8 ch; 259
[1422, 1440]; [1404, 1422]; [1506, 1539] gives 2.9 ch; 253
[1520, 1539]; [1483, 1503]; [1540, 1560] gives -0.1 ch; 289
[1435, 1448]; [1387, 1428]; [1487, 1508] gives 3.2 ch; 266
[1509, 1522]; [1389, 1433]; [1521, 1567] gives -0.7 ch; 276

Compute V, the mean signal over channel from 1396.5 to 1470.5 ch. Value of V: 229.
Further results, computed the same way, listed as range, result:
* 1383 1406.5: 254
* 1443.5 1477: 234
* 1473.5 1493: 281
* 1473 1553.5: 290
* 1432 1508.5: 252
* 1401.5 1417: 251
